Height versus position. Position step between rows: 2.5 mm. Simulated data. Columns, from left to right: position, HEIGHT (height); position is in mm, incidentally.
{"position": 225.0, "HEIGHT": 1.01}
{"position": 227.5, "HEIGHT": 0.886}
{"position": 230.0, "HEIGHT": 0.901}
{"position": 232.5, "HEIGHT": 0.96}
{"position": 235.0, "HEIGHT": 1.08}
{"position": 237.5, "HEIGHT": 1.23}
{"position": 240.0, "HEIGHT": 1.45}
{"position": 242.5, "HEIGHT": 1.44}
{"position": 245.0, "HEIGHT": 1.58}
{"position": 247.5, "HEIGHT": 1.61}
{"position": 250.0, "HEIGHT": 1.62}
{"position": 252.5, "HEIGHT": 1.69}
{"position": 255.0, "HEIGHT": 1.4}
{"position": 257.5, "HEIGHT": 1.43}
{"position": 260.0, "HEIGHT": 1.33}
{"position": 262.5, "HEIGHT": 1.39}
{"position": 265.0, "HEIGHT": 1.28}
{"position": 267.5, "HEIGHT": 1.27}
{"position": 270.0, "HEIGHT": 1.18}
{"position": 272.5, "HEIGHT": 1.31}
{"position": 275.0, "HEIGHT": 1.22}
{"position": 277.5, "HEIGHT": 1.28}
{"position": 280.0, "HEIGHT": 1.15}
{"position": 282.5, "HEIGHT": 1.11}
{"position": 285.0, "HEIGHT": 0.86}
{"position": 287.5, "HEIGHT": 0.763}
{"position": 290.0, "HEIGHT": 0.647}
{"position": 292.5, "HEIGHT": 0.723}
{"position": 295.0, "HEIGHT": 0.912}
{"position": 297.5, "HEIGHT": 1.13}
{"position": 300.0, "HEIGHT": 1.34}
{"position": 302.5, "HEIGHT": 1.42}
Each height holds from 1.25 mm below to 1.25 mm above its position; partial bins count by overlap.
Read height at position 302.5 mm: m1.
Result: 1.42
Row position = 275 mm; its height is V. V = 1.22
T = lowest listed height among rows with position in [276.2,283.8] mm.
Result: 1.11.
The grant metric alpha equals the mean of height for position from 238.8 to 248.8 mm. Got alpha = 1.52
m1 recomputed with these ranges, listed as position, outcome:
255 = 1.4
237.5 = 1.23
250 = 1.62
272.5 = 1.31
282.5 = 1.11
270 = 1.18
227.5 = 0.886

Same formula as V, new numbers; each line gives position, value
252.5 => 1.69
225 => 1.01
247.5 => 1.61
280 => 1.15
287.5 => 0.763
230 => 0.901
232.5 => 0.96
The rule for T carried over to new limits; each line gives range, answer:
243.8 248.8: 1.58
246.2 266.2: 1.28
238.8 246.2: 1.44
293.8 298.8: 0.912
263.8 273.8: 1.18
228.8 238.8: 0.901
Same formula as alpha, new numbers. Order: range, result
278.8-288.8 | 0.968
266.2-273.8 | 1.25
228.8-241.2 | 1.12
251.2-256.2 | 1.55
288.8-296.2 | 0.76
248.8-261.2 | 1.49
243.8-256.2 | 1.58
